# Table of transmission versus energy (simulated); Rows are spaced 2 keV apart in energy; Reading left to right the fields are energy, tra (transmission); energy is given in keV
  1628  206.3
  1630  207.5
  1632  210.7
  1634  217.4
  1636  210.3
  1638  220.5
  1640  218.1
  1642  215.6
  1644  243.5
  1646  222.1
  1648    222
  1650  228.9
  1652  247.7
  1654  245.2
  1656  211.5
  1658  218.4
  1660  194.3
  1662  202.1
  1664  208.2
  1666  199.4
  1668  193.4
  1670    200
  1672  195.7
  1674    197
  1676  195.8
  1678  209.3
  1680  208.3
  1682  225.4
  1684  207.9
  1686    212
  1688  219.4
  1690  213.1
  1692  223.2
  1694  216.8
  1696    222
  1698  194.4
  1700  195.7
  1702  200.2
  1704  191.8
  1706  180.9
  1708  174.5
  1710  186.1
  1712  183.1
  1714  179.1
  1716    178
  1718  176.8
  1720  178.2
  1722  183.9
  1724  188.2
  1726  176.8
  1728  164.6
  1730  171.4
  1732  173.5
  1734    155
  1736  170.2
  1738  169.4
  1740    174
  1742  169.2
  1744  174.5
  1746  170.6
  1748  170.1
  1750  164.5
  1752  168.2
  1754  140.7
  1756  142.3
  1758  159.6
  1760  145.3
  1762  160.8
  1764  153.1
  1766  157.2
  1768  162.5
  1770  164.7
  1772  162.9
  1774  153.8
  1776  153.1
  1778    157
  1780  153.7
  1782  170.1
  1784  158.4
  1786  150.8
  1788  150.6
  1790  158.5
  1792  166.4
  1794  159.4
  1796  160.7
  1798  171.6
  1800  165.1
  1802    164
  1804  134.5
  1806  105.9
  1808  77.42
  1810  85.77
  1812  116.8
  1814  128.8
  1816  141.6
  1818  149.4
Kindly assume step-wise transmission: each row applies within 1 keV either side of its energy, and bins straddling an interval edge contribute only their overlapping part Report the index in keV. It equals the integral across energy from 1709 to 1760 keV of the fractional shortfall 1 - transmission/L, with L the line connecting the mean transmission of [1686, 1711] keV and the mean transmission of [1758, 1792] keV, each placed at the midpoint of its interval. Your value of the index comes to 3.0 keV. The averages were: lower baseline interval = 202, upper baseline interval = 157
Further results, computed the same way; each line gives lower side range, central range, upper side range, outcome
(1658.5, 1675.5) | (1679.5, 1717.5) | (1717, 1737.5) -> -2.9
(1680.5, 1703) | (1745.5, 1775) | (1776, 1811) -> 1.7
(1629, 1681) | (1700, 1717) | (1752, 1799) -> 0.3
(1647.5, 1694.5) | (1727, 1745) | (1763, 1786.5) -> 0.9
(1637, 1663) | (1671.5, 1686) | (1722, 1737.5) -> -0.2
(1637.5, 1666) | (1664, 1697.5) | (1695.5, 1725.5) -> -0.8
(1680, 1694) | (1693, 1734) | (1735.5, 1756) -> 1.8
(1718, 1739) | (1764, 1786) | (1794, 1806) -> 0.3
